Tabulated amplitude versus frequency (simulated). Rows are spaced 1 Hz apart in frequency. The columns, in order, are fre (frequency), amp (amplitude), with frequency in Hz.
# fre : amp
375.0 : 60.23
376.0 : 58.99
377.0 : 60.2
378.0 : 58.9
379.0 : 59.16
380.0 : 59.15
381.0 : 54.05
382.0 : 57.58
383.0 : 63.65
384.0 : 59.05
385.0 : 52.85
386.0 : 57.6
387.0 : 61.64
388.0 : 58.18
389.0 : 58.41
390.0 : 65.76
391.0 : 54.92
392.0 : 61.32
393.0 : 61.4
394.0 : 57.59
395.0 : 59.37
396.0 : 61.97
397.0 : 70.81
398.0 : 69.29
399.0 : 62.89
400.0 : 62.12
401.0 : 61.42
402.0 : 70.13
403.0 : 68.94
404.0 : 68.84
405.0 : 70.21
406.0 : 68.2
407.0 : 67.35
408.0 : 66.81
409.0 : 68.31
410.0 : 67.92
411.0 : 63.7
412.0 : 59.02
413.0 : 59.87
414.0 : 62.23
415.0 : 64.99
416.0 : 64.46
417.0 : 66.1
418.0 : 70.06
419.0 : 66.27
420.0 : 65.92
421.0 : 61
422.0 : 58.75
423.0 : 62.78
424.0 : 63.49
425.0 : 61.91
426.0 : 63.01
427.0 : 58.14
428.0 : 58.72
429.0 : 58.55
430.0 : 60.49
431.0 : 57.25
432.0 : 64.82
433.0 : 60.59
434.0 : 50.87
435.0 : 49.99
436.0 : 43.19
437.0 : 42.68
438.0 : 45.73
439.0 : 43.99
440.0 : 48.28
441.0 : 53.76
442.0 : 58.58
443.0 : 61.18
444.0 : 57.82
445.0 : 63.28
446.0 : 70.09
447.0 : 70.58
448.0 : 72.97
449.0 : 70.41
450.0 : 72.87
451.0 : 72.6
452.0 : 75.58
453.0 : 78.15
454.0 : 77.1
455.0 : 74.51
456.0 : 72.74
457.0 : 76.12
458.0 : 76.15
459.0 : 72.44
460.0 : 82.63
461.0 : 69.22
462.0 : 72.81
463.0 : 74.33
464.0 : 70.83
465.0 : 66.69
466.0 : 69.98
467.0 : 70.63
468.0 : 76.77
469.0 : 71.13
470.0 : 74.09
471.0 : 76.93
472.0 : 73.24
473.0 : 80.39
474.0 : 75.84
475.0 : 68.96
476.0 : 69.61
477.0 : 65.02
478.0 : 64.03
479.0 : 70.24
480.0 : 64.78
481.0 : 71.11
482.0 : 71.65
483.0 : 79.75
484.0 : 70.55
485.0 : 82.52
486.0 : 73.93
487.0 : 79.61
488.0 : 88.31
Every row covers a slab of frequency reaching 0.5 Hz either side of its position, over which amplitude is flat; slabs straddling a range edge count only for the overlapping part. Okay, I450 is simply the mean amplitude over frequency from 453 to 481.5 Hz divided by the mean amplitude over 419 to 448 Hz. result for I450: 1.25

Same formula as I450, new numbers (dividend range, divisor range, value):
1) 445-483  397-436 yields 1.15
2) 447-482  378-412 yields 1.16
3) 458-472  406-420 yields 1.12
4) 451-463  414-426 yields 1.17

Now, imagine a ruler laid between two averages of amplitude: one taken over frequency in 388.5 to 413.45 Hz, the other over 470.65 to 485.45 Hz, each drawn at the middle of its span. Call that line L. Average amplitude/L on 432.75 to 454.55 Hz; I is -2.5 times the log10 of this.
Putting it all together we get 0.131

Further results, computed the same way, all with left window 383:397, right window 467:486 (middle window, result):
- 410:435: 0.05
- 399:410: -0.09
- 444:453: -0.04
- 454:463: -0.07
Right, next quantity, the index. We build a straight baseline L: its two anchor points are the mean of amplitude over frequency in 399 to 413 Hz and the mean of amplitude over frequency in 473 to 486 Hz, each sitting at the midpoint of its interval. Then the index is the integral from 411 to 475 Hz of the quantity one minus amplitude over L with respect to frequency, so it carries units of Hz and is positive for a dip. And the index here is 3.2 Hz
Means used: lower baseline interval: 66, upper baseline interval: 71.6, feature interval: 65.5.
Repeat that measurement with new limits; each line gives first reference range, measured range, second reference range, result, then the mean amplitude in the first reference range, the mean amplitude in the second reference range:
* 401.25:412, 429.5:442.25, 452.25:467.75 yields 3.4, 67.5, 73.7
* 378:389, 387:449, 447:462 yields 4.0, 58.3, 74.3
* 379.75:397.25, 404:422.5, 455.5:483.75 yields -0.5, 59.6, 72.4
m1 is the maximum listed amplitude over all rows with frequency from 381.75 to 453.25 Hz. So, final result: 78.15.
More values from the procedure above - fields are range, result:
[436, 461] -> 82.63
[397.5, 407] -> 70.21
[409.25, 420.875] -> 70.06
